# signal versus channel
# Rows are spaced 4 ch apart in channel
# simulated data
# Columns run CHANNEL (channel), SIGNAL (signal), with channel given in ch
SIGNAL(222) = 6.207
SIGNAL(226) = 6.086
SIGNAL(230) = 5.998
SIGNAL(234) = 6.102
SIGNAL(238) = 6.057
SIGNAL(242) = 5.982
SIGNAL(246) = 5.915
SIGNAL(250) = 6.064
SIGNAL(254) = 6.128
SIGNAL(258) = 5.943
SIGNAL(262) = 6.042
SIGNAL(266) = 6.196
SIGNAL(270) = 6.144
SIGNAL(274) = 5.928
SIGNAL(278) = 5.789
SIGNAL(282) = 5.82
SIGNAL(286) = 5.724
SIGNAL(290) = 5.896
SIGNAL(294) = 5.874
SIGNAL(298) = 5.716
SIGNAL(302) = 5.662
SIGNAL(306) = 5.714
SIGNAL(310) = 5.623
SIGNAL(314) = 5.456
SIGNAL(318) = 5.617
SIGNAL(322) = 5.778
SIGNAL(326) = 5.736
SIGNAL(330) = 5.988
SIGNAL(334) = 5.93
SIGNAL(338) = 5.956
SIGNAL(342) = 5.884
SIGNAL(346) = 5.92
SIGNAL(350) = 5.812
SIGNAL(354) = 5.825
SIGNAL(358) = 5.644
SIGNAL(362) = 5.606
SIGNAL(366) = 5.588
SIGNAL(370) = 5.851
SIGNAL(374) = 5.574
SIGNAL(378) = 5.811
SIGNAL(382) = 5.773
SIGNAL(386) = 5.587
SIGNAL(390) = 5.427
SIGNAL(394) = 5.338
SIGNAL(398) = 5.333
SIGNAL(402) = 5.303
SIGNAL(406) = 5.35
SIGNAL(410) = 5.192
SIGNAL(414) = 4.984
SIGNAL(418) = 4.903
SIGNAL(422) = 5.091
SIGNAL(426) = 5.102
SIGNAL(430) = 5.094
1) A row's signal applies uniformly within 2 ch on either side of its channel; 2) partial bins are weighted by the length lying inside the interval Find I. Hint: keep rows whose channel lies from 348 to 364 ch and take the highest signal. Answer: 5.825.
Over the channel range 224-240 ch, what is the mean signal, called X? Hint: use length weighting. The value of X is 6.06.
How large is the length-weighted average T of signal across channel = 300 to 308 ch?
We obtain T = 5.69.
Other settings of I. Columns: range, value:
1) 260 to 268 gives 6.196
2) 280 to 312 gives 5.896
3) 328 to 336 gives 5.988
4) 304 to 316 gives 5.714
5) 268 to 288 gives 6.144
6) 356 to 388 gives 5.851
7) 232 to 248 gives 6.102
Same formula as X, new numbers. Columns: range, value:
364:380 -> 5.71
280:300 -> 5.81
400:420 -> 5.15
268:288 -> 5.88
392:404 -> 5.32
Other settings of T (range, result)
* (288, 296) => 5.88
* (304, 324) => 5.64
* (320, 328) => 5.76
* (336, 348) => 5.92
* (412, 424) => 4.99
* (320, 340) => 5.88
